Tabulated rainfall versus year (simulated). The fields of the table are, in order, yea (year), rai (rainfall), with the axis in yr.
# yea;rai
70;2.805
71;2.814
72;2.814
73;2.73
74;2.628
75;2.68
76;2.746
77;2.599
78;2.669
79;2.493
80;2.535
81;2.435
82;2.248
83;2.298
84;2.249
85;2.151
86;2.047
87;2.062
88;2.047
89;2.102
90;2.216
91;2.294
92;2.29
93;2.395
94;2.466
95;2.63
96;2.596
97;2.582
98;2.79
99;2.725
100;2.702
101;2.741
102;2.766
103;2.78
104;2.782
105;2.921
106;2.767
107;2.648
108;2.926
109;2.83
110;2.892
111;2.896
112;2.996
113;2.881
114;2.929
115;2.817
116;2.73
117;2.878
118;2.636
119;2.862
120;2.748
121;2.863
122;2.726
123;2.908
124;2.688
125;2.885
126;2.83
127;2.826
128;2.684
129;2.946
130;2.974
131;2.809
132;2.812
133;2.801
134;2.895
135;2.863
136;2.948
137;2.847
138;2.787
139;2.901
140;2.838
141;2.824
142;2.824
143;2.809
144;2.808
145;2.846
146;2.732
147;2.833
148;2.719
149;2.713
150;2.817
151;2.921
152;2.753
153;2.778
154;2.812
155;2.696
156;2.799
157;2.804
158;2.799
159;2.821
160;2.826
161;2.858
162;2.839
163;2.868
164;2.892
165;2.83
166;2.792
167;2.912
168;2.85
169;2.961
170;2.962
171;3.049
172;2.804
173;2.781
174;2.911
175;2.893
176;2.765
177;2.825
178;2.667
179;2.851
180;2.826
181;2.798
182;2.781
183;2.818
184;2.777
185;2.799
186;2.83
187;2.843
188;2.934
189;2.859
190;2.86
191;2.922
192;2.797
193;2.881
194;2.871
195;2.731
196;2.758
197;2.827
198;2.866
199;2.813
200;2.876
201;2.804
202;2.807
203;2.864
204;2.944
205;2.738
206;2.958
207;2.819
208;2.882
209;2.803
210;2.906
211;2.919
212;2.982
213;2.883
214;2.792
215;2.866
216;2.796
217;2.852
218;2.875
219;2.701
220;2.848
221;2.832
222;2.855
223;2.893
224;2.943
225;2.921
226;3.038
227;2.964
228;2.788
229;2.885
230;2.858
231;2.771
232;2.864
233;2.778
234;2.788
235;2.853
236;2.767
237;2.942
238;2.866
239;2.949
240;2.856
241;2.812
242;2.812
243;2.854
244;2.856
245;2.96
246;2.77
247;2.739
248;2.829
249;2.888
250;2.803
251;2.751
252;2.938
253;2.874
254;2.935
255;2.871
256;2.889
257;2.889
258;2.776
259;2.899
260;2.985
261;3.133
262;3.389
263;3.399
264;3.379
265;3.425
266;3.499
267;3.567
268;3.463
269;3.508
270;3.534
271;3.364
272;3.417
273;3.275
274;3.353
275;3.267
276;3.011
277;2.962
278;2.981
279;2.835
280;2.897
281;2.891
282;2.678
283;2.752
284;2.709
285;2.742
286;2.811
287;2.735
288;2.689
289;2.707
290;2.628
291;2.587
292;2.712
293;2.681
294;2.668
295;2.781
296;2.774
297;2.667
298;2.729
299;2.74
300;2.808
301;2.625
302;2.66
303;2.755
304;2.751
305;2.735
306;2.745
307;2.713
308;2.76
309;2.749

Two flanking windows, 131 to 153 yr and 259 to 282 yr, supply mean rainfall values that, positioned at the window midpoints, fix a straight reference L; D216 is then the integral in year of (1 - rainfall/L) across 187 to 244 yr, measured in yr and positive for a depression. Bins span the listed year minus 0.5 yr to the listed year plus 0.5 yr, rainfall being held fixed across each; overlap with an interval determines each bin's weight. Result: 3.7 yr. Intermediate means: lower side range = 2.82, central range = 2.86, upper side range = 3.23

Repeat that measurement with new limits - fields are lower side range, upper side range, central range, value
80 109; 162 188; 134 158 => -0.8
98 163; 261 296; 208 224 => 0.5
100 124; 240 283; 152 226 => 2.3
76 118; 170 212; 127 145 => -1.0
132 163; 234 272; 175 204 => 0.8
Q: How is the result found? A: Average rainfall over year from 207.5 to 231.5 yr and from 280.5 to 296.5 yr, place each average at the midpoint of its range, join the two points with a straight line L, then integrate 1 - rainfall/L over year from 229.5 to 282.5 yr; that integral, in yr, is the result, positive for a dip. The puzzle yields -4.2 yr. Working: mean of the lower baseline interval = 2.87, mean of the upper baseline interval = 2.72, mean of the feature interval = 3.01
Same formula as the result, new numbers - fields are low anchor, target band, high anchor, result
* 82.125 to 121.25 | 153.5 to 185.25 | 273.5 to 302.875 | -1.9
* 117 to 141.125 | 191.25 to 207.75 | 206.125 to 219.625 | 0.1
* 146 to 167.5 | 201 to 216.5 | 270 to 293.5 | 0.0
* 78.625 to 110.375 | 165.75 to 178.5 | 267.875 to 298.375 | -0.9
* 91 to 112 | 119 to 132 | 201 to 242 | -0.4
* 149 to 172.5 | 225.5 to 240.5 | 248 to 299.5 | 0.3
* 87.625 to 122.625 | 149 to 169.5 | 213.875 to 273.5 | -0.2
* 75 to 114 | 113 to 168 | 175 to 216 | -2.7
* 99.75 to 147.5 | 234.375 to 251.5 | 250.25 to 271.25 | 1.5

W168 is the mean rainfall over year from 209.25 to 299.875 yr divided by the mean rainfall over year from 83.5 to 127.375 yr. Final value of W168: 1.10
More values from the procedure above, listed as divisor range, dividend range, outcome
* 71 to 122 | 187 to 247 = 1.09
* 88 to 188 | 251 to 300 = 1.07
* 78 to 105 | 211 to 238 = 1.17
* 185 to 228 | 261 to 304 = 1.04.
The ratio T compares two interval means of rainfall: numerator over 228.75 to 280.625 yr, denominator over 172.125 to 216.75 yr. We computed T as 1.1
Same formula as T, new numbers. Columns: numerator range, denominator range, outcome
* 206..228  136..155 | 1.02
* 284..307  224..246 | 0.95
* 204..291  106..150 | 1.04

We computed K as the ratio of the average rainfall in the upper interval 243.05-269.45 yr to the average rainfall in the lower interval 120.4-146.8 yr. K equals 1.1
